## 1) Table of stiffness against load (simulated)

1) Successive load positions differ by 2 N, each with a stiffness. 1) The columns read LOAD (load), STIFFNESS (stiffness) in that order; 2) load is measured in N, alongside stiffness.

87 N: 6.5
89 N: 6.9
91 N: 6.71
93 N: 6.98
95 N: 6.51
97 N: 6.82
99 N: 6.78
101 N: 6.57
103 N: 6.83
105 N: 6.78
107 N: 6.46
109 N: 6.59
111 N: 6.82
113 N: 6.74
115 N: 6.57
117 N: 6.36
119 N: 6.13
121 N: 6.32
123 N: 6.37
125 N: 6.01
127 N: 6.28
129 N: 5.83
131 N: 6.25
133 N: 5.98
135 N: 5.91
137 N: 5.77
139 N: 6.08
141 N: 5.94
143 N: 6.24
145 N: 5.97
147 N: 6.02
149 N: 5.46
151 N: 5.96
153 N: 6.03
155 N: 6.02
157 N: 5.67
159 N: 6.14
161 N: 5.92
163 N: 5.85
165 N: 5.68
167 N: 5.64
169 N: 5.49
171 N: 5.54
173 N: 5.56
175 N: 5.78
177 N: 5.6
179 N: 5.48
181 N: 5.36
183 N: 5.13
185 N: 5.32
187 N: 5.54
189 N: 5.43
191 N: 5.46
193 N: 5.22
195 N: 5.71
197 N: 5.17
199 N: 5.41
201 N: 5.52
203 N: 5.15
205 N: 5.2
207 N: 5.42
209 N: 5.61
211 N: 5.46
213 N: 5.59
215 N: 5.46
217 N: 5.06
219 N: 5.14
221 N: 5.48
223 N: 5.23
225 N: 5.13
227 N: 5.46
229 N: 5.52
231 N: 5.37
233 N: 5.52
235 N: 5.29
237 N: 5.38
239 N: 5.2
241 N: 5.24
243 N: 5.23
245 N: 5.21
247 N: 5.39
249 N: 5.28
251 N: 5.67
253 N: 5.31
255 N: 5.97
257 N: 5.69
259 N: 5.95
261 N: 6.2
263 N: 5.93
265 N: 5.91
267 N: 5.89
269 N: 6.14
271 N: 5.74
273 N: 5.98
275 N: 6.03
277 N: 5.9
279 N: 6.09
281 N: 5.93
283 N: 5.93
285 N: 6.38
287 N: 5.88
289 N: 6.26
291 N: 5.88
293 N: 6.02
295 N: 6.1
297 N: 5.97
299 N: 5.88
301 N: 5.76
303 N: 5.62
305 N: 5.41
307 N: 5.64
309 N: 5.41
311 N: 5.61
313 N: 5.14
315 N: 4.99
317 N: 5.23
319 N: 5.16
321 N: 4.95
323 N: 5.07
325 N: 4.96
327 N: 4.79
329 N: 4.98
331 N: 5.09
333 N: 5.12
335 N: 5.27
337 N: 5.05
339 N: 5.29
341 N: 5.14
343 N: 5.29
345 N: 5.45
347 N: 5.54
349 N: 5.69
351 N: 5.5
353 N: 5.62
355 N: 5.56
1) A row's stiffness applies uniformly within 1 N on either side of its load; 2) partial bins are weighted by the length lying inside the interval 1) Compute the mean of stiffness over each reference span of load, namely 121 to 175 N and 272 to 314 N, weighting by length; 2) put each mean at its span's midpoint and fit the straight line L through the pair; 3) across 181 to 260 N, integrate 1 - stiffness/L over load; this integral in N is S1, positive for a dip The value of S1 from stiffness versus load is 6.5 N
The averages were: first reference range 5.91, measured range 5.4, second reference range 5.85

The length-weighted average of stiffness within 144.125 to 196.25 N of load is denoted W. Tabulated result 5.65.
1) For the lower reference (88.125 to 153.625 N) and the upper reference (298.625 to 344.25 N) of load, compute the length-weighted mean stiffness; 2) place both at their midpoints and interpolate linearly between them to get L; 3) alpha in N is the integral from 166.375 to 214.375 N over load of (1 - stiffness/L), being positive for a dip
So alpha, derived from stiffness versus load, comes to 4.09 N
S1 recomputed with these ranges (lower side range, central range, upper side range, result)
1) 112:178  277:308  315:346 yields -3.64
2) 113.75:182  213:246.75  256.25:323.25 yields 2.96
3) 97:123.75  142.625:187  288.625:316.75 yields 4.28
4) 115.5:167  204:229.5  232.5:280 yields 1.87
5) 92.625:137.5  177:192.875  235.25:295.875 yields 1.90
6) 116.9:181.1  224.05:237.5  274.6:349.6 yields 0.77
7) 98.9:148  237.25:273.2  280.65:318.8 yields 1.32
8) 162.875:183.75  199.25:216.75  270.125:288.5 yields 0.87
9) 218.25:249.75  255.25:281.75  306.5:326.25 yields -3.44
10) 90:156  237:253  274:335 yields 1.35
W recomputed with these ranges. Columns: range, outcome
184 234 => 5.38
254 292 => 5.98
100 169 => 6.14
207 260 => 5.42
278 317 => 5.77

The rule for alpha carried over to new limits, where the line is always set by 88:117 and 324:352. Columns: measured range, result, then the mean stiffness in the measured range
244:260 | 0.6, 5.56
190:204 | 1.7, 5.38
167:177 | 1.1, 5.6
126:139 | 1.0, 6.01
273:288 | -1.2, 6.02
